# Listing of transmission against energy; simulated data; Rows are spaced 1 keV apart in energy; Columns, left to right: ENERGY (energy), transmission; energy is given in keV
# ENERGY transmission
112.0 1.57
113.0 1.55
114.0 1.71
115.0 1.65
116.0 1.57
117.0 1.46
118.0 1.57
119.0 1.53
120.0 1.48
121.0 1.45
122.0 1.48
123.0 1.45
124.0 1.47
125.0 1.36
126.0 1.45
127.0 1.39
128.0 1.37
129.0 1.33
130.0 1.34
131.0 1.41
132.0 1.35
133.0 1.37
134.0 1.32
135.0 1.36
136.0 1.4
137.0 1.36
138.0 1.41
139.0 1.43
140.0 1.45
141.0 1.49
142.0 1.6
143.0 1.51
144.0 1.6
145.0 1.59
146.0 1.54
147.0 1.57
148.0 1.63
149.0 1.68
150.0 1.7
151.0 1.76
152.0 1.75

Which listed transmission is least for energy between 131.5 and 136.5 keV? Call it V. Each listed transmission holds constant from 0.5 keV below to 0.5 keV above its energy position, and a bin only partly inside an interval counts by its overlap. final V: 1.32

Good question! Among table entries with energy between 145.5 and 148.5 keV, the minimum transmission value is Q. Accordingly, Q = 1.54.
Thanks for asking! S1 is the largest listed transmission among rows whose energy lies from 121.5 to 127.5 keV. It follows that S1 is 1.48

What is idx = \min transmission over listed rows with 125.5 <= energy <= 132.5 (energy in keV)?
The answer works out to 1.33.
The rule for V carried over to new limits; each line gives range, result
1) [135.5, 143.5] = 1.36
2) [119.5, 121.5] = 1.45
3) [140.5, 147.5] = 1.49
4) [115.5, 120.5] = 1.46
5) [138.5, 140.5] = 1.43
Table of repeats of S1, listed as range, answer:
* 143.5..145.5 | 1.6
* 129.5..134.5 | 1.41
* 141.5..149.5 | 1.68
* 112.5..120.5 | 1.71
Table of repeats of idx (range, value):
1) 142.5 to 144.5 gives 1.51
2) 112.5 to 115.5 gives 1.55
